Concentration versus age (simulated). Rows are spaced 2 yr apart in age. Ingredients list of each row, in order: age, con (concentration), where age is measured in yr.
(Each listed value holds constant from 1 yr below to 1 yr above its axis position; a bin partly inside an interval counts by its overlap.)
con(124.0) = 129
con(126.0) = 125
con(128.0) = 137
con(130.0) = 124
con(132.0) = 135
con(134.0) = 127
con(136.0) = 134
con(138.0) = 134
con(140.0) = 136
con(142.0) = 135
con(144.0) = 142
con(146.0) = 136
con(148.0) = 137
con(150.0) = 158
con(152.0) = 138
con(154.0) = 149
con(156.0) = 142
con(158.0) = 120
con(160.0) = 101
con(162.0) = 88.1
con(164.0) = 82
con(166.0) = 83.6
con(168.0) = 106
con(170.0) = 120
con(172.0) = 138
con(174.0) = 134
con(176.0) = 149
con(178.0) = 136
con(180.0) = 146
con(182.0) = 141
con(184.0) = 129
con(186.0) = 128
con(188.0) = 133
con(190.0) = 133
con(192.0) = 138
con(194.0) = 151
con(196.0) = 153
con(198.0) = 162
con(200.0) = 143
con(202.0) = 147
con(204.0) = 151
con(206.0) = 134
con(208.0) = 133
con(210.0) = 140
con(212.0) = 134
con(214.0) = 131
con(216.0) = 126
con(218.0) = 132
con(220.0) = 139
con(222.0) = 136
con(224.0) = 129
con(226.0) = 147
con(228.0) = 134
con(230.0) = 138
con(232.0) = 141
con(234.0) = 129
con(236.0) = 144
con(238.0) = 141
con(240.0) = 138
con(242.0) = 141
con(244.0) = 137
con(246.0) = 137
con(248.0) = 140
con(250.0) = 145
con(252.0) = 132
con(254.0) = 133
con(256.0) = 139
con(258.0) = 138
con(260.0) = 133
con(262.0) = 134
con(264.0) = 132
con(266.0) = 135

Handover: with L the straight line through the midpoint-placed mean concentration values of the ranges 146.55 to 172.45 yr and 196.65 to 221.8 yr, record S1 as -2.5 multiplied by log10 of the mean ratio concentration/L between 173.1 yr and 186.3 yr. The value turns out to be -0.08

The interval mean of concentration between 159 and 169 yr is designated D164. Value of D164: 92.1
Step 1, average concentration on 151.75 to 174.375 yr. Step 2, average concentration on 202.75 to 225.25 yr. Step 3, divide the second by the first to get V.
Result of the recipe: 1.2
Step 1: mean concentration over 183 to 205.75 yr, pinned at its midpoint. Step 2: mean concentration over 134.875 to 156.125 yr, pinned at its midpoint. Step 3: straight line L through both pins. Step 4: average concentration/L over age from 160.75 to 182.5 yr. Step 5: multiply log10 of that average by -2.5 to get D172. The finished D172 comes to 0.18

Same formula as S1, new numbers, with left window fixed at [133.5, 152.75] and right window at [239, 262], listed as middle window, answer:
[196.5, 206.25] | -0.08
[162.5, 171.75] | 0.34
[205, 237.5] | 0.02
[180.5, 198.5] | -0.02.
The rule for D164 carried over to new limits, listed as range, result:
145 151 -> 144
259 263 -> 134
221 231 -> 137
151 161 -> 130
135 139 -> 134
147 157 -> 145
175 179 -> 142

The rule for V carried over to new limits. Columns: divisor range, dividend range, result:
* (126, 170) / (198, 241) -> 1.10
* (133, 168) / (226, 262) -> 1.10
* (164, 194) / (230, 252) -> 1.08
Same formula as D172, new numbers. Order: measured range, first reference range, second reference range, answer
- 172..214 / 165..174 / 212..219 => -0.15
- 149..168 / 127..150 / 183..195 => 0.15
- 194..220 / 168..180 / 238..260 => -0.04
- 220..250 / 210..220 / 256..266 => -0.04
